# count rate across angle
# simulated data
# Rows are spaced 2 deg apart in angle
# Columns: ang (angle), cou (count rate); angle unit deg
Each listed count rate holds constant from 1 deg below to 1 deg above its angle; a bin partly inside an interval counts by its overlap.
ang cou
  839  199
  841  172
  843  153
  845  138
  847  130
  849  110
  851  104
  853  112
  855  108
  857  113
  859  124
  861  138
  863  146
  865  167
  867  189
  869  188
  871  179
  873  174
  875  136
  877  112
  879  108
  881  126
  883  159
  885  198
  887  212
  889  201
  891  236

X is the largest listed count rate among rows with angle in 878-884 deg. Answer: 159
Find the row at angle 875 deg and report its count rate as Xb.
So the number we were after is 136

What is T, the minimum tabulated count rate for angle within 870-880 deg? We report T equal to 108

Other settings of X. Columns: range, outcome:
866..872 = 189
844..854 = 138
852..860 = 124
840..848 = 172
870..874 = 179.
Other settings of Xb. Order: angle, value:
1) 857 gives 113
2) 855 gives 108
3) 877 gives 112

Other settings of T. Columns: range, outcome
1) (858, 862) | 124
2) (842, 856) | 104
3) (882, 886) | 159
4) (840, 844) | 153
